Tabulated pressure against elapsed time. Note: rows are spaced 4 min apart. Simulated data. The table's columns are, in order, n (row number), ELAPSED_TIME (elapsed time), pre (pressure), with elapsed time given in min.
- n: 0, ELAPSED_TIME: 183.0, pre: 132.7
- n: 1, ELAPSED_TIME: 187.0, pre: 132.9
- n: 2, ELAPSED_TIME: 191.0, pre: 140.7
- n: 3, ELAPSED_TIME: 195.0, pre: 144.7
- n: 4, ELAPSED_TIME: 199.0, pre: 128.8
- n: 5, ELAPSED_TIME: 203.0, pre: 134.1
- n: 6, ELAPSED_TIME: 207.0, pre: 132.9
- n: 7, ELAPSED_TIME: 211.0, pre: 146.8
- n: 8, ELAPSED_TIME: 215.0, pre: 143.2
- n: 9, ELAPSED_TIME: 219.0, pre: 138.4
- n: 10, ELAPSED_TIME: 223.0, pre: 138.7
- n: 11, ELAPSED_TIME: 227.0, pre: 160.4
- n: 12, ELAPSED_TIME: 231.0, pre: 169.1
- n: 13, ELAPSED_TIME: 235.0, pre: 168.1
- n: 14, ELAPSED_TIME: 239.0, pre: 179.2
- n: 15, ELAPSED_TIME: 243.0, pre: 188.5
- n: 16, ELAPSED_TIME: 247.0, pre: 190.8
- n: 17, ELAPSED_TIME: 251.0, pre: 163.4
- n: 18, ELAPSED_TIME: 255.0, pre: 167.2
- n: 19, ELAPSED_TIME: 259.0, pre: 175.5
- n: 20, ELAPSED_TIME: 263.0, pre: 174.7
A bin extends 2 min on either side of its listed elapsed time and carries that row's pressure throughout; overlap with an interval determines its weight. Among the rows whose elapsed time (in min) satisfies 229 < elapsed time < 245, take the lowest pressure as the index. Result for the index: 168.1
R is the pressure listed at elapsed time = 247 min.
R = 190.8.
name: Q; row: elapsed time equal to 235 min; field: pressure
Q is 168.1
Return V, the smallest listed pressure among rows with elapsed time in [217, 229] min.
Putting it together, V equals 138.4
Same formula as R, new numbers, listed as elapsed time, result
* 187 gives 132.9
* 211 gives 146.8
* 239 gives 179.2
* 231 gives 169.1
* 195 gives 144.7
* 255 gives 167.2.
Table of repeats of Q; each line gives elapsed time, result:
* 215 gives 143.2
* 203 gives 134.1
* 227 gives 160.4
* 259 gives 175.5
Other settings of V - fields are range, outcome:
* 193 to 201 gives 128.8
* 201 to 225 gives 132.9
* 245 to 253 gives 163.4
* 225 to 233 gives 160.4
